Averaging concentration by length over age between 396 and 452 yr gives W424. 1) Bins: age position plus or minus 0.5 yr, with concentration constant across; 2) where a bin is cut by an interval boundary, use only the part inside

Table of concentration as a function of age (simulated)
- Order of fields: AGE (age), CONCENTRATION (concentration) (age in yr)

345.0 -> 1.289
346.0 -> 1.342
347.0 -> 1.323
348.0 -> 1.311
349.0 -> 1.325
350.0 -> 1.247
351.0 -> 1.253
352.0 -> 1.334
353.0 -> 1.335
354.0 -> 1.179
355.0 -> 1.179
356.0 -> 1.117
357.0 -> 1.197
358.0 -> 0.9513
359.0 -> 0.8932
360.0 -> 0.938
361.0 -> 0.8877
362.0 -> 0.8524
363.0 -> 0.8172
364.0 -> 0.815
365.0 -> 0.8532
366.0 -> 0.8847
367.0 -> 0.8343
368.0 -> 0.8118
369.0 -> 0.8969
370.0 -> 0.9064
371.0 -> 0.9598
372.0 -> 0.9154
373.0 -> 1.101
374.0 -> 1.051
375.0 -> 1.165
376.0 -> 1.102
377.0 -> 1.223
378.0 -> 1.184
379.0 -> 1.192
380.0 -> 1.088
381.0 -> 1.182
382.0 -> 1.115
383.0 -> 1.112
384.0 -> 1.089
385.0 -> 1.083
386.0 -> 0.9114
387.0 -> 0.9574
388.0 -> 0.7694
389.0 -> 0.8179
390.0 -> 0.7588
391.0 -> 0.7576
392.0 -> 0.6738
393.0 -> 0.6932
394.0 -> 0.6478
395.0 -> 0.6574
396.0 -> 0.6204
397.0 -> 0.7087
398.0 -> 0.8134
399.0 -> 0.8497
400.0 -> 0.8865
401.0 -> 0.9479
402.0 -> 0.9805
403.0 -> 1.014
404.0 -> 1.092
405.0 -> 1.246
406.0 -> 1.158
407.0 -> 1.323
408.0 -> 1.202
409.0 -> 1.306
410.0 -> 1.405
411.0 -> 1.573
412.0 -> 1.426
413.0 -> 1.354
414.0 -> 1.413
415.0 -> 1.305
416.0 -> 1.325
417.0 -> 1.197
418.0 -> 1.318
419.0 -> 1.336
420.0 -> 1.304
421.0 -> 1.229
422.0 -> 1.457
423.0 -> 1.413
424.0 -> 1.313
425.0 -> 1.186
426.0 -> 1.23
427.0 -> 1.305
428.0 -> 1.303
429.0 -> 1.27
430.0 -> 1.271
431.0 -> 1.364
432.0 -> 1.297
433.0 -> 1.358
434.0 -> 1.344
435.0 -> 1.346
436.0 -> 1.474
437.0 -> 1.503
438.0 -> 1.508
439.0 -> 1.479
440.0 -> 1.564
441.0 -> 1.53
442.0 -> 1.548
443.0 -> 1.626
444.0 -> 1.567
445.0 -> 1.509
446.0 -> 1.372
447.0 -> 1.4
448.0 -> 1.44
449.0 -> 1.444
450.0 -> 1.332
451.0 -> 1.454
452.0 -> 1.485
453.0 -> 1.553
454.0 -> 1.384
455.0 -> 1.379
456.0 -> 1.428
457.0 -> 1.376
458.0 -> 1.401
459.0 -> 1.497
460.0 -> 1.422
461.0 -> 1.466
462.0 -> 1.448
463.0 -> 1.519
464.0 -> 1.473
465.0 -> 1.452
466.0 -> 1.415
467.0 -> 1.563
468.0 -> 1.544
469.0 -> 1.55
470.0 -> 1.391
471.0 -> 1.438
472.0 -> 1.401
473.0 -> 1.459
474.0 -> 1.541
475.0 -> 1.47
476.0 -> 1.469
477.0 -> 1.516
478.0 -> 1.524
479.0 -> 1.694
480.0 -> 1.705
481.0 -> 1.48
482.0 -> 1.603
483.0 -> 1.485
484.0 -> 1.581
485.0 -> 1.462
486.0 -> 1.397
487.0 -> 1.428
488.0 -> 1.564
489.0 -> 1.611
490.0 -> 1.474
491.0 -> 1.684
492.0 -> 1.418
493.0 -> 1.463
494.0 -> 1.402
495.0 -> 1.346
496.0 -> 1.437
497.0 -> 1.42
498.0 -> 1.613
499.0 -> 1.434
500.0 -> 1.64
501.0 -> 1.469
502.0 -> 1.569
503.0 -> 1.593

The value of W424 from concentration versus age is 1.3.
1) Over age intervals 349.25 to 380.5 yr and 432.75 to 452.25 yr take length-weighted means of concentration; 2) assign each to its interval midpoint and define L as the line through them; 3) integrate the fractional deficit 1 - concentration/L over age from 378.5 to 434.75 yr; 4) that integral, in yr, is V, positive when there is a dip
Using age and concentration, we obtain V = 6.6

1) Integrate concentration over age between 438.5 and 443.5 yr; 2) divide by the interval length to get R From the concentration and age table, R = 1.55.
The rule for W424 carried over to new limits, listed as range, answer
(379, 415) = 1.02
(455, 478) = 1.46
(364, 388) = 1.02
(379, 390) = 1.01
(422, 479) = 1.44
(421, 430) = 1.3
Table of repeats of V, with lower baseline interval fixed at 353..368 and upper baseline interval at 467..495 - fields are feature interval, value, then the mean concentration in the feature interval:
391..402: 3.59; 0.761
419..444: -1.97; 1.39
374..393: 1.09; 1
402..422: -1.50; 1.29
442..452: -0.83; 1.47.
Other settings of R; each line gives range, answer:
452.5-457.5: 1.42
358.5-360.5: 0.916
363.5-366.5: 0.851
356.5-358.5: 1.07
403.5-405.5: 1.17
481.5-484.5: 1.56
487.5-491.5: 1.58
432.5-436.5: 1.38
